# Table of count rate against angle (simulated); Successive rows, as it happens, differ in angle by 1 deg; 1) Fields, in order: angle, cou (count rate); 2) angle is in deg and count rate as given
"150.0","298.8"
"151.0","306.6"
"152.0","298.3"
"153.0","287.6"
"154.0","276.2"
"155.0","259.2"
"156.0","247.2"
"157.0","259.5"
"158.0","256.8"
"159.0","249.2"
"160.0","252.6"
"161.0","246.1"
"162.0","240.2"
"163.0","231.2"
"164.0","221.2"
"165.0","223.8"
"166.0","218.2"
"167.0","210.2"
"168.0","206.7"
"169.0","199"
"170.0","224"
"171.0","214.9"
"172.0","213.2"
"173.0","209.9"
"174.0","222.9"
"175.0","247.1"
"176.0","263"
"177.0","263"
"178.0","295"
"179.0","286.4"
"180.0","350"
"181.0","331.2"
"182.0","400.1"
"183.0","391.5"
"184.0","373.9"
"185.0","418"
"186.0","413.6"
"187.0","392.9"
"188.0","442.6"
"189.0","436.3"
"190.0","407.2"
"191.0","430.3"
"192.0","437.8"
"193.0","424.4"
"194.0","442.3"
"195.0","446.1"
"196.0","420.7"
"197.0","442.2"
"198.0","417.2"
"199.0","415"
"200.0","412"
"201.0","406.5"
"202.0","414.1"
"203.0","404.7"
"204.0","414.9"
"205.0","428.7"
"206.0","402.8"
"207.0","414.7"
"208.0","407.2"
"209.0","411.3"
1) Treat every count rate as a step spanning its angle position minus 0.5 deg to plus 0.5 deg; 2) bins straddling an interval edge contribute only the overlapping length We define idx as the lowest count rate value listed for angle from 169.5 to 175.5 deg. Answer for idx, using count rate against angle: 209.9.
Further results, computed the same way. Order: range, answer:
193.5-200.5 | 412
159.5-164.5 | 221.2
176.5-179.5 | 263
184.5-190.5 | 392.9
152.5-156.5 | 247.2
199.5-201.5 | 406.5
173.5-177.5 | 222.9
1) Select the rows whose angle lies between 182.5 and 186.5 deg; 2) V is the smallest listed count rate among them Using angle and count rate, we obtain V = 373.9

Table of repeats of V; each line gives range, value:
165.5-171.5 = 199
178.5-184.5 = 286.4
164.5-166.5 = 218.2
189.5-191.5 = 407.2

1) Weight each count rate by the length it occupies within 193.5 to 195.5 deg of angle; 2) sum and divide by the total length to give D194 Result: 444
